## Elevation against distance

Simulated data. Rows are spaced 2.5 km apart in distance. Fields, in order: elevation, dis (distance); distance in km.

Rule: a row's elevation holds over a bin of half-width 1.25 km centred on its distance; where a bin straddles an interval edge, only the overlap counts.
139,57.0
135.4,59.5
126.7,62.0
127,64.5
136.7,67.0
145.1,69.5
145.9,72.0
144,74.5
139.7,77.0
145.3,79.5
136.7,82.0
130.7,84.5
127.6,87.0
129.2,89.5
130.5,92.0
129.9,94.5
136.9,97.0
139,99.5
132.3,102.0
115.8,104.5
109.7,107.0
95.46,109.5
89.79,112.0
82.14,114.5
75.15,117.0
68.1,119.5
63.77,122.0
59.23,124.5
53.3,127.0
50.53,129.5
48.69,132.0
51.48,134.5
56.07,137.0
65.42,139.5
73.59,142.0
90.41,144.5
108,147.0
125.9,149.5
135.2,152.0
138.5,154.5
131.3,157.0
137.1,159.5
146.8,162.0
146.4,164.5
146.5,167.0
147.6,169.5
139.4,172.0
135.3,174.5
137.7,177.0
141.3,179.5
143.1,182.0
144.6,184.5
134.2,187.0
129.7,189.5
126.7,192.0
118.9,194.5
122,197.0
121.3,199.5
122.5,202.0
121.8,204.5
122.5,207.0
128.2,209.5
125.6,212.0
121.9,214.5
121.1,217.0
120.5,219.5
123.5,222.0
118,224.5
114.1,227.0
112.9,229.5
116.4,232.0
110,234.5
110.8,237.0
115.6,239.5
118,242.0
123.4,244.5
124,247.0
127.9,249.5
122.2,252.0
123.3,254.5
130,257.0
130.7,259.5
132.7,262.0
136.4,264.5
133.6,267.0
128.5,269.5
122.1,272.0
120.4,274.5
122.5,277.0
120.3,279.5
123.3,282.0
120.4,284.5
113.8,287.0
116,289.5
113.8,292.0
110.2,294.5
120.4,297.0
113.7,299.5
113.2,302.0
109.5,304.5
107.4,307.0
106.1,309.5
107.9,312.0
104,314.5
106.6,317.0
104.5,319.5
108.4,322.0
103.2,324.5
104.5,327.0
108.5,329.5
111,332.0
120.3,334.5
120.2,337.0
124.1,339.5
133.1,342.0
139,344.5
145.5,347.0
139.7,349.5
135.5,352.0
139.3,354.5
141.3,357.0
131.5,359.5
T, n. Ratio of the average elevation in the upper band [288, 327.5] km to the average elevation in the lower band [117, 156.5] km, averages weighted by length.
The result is 1.4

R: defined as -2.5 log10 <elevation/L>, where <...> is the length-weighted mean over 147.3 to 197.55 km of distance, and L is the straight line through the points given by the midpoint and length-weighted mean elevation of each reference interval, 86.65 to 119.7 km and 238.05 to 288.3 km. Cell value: -0.158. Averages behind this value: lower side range 112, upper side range 124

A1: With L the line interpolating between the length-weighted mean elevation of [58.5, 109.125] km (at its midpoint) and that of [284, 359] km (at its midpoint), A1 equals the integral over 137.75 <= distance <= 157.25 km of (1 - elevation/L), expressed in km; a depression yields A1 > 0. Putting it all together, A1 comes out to 3.4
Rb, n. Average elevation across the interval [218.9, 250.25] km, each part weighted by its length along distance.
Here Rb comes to 118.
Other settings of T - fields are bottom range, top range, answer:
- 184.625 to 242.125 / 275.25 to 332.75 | 0.92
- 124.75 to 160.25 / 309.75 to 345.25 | 1.28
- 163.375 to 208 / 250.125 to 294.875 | 0.93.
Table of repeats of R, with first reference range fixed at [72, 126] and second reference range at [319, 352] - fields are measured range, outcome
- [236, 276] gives -0.057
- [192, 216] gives -0.053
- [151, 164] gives -0.194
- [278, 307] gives 0.039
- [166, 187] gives -0.213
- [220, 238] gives 0.023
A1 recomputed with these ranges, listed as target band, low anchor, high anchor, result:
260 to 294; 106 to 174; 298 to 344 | -4.62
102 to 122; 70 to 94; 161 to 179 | 6.76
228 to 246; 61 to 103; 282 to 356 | 1.20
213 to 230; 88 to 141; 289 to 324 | -3.08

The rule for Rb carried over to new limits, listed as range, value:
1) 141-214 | 129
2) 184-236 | 122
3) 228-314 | 119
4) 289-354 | 117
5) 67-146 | 103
